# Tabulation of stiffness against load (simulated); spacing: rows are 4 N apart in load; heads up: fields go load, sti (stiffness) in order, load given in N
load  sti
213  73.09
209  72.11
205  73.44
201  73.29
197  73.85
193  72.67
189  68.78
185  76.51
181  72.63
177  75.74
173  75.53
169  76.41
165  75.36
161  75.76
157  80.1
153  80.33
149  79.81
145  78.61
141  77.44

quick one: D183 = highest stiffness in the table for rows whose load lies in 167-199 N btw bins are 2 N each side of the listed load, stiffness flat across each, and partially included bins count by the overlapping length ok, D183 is 76.51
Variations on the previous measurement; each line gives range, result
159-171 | 76.41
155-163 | 80.1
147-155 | 80.33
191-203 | 73.85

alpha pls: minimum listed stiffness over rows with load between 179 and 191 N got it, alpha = 68.78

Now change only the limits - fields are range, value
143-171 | 75.36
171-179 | 75.53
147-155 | 79.81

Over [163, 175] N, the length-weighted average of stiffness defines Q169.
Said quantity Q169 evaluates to 75.8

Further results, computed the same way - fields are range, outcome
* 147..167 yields 78.3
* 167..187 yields 75.4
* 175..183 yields 74.2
